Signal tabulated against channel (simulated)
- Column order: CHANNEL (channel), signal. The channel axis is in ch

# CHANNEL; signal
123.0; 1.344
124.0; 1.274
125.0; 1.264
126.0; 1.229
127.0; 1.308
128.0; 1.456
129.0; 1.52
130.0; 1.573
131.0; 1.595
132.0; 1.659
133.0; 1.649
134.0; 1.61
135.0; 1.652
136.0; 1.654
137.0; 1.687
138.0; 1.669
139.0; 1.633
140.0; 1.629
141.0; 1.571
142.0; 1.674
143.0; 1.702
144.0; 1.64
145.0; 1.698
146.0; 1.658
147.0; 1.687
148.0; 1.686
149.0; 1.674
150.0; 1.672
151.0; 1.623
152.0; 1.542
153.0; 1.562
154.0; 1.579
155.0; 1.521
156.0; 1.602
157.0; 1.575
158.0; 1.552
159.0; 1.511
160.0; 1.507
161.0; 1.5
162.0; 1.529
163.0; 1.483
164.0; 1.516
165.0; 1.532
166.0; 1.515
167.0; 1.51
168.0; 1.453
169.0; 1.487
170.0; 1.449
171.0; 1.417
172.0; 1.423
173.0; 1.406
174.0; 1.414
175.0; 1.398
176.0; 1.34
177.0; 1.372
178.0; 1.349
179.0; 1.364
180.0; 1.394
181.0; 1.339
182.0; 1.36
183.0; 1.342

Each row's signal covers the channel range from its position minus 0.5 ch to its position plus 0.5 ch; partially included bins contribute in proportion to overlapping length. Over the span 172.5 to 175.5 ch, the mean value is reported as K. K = 1.41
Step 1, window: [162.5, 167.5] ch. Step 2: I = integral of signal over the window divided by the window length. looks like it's 1.51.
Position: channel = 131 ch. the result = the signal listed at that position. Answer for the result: 1.595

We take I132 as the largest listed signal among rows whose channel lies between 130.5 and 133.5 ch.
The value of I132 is 1.659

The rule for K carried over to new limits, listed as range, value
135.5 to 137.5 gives 1.67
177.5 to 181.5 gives 1.36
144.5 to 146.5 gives 1.68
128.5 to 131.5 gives 1.56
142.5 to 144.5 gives 1.67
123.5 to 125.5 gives 1.27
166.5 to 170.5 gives 1.47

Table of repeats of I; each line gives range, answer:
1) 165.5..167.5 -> 1.51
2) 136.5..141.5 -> 1.64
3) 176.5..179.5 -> 1.36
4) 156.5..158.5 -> 1.56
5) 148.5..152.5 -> 1.63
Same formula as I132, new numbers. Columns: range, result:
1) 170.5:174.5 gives 1.423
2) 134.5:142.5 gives 1.687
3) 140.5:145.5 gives 1.702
